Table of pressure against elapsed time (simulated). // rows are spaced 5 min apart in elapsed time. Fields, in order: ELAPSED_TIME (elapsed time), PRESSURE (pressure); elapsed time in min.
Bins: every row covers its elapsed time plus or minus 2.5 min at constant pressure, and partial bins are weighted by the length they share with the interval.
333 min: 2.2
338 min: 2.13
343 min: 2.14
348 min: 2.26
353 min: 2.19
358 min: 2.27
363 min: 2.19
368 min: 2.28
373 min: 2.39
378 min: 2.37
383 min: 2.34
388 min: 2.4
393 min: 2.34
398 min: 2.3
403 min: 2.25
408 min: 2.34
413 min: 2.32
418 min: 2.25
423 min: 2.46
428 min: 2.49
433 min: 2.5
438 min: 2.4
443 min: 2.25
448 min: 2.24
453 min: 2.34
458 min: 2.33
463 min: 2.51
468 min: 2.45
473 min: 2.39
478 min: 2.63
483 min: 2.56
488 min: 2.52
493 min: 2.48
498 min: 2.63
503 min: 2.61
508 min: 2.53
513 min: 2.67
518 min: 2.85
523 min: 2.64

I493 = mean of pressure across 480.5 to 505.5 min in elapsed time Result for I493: 2.56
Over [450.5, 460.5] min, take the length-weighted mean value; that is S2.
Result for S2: 2.33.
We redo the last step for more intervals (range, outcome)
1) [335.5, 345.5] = 2.14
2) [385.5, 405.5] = 2.32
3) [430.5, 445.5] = 2.38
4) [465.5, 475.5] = 2.42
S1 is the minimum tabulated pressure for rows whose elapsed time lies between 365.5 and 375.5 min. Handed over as 2.28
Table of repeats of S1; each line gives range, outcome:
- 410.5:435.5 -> 2.25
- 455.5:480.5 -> 2.33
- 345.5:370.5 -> 2.19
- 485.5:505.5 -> 2.48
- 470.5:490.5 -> 2.39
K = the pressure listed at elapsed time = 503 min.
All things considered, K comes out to 2.61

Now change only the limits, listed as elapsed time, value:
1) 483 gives 2.56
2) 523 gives 2.64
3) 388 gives 2.4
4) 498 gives 2.63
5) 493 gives 2.48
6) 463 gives 2.51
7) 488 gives 2.52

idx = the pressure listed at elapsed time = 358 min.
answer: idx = 2.27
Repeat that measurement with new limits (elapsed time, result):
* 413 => 2.32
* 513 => 2.67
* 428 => 2.49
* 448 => 2.24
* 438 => 2.4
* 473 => 2.39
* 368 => 2.28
